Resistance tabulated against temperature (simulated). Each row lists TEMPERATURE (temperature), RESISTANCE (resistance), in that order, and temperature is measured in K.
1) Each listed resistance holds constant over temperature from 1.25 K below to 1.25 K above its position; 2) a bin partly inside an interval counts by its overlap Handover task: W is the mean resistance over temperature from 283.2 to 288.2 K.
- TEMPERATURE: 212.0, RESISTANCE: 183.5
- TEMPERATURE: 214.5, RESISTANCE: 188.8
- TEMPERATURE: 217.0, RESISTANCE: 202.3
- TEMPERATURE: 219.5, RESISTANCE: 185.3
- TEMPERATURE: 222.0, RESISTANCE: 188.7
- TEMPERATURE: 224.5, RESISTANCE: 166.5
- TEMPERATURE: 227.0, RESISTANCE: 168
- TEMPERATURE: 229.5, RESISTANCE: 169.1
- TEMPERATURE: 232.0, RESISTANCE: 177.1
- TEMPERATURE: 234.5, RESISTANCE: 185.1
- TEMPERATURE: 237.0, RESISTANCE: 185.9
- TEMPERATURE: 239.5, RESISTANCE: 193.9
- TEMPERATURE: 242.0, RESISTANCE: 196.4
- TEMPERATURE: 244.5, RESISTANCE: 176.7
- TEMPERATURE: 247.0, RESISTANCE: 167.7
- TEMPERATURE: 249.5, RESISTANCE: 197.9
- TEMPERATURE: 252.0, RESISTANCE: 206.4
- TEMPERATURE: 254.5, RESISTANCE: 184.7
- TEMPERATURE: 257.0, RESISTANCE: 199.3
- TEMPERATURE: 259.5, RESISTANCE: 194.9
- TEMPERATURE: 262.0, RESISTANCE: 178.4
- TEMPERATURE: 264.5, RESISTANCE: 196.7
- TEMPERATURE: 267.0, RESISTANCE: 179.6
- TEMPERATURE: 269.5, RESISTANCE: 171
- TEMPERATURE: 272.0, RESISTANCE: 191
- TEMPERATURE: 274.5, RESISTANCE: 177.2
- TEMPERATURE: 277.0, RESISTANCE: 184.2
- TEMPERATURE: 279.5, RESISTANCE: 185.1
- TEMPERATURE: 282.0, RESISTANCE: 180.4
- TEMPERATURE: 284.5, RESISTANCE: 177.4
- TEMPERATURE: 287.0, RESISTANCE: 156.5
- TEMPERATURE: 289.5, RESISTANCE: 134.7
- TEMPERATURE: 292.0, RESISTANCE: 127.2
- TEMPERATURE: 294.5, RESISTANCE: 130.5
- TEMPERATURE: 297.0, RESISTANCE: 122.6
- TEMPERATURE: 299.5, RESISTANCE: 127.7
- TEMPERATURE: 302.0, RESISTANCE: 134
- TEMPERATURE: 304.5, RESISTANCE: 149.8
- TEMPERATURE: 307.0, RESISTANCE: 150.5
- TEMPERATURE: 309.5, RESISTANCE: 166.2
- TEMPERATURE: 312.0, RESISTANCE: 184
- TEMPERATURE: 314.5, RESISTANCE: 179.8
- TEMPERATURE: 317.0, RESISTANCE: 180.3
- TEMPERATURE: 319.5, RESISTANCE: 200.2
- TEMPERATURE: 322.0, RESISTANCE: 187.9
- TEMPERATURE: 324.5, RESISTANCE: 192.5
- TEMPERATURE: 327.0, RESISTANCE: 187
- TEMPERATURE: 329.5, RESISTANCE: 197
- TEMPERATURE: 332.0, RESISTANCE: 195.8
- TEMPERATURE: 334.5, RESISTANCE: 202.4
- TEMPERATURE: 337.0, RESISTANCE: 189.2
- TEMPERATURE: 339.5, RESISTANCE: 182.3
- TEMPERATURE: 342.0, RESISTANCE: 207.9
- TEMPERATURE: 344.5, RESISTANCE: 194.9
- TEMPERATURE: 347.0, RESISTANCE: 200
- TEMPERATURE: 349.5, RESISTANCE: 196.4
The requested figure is 167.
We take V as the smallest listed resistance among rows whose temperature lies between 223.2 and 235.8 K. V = 166.5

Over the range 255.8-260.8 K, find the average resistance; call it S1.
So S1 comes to 197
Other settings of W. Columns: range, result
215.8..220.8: 194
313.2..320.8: 187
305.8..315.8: 170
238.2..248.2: 184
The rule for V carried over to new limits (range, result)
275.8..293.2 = 127.2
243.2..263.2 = 167.7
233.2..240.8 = 185.1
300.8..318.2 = 134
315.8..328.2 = 180.3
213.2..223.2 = 185.3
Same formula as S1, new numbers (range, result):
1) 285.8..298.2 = 134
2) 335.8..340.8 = 186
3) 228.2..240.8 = 182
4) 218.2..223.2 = 187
